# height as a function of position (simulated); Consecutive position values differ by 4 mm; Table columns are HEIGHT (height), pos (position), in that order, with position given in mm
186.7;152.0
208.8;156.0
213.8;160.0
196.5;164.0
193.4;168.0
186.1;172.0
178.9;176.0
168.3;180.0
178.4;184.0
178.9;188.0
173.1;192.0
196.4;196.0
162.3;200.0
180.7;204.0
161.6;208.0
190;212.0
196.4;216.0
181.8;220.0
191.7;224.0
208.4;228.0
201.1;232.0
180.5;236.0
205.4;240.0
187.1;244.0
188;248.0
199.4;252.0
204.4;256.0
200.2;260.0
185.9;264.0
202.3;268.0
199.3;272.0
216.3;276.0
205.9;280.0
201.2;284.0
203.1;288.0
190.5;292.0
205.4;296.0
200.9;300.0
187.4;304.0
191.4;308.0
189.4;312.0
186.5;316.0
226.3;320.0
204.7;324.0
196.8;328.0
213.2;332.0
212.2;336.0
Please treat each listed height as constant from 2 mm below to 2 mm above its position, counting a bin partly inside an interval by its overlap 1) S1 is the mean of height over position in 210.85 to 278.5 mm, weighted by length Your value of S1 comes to 197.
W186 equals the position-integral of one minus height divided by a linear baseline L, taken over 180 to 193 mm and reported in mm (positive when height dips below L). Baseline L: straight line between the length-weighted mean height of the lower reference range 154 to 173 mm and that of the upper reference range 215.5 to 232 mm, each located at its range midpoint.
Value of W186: 1.5 mm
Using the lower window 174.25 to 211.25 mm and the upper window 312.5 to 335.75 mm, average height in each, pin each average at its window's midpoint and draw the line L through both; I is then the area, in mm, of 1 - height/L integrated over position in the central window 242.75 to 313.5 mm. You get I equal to -1.2 mm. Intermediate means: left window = 176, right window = 205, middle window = 198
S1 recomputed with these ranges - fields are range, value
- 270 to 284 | 206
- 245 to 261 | 197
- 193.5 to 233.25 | 187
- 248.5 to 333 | 200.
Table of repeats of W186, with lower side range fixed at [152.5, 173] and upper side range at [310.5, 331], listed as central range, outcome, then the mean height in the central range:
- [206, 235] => 1.51 mm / 190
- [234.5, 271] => 1.01 mm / 195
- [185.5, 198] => 1.08 mm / 183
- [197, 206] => 1.16 mm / 174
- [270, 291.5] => -0.33 mm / 204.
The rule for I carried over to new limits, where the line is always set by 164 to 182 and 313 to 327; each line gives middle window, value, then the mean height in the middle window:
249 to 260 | -0.3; 200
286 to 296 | 0.1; 199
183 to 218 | 1.4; 180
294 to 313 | 0.6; 195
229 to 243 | -0.3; 196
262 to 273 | 0.1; 196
